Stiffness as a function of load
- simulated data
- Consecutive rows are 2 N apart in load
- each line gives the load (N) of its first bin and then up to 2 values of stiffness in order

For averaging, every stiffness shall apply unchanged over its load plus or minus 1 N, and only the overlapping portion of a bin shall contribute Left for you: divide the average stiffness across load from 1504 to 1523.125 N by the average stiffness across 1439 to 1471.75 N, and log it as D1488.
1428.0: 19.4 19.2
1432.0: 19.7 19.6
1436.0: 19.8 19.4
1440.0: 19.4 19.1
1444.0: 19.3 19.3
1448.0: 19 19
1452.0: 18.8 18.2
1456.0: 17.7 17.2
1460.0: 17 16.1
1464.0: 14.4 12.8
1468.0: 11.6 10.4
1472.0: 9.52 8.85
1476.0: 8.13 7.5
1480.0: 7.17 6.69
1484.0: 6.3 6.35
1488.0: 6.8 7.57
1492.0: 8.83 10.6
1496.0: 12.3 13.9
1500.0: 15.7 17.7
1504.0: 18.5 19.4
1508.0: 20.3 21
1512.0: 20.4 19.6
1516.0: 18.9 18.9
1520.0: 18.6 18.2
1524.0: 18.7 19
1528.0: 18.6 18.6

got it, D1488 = 1.17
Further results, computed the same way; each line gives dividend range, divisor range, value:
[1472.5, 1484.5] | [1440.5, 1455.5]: 0.40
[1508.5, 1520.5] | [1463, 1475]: 1.74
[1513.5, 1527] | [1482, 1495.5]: 2.40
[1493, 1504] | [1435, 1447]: 0.75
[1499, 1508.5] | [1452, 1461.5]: 1.04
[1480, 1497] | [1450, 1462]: 0.46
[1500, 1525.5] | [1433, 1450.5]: 0.99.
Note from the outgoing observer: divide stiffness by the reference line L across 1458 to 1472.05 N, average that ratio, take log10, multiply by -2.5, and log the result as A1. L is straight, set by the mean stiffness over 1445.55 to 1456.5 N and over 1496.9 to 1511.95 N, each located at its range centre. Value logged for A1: 0.33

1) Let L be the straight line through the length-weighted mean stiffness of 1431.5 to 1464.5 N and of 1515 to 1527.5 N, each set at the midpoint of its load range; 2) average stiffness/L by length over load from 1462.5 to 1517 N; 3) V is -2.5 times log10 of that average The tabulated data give 0.42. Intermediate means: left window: 18.5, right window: 18.7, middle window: 12.7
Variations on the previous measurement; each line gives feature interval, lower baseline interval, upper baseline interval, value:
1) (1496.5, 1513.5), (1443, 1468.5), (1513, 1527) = 0.01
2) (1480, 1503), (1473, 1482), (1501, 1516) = 0.31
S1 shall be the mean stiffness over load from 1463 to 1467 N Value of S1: 13.6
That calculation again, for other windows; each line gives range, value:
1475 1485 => 7.16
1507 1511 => 20.6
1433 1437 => 19.7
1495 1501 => 14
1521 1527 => 18.6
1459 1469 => 14.4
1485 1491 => 6.91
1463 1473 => 11.7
